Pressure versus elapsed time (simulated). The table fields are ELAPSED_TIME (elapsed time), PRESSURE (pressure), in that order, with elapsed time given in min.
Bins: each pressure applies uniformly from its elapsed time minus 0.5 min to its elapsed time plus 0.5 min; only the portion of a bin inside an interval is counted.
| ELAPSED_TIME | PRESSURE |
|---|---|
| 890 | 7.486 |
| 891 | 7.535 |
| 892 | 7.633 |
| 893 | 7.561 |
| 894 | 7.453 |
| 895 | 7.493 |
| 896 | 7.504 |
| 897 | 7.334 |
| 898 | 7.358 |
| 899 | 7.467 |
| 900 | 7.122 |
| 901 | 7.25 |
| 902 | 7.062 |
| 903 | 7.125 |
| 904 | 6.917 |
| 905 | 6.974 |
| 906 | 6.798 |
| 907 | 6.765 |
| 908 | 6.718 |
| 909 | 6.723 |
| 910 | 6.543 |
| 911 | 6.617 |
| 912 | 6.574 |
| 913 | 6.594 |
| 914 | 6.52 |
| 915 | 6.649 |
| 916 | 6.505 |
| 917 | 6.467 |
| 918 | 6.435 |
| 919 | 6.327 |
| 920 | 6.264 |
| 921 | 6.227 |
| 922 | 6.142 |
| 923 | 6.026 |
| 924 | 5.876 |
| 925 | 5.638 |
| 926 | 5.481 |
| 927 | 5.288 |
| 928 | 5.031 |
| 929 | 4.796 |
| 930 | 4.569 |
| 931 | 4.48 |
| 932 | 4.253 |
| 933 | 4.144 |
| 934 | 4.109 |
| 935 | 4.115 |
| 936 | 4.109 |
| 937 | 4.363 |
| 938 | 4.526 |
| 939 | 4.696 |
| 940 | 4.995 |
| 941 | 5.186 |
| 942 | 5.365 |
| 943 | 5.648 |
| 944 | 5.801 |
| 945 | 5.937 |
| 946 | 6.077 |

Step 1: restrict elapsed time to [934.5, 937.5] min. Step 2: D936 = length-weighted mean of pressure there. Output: 4.2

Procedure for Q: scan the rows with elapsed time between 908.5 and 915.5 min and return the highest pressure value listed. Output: 6.723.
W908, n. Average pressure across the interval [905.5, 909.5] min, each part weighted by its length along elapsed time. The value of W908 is 6.75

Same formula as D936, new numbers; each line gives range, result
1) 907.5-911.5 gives 6.65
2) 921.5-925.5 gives 5.92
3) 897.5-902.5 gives 7.25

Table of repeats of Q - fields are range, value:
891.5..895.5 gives 7.633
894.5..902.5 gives 7.504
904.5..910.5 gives 6.974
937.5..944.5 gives 5.801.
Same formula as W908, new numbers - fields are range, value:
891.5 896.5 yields 7.53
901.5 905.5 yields 7.02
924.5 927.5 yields 5.47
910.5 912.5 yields 6.6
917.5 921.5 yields 6.31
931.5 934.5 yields 4.17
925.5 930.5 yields 5.03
